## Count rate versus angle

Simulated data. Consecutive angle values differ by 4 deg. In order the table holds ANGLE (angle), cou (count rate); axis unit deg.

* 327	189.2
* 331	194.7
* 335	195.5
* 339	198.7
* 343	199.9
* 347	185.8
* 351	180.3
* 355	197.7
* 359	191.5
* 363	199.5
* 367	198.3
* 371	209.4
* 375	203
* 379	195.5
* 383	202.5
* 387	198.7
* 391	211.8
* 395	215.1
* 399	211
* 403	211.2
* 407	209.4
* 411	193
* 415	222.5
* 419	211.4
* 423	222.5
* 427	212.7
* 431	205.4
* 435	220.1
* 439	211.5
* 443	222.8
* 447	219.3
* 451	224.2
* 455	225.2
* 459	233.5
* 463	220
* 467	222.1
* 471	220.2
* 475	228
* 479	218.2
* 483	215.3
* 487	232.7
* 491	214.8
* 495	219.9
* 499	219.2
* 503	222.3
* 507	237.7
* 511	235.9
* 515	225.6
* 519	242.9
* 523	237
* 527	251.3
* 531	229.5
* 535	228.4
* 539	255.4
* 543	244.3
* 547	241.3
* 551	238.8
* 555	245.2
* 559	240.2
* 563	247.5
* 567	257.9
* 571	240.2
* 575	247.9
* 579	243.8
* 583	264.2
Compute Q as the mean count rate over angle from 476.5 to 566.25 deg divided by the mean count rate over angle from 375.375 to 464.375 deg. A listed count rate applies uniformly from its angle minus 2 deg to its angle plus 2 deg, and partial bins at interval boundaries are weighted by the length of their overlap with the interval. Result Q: 1.1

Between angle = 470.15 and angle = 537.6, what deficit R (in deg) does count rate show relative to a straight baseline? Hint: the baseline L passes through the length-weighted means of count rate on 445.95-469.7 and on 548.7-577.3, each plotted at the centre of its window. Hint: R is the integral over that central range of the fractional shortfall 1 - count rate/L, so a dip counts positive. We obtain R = 1.42 deg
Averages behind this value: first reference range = 224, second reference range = 245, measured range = 229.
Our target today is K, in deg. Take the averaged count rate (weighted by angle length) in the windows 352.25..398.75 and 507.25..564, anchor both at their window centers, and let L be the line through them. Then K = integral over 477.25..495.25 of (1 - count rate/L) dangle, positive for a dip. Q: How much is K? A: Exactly 0.6 deg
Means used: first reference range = 202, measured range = 220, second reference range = 240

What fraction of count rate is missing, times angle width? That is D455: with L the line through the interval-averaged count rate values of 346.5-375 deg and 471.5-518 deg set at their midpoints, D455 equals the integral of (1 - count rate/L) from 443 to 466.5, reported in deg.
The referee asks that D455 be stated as -0.9 deg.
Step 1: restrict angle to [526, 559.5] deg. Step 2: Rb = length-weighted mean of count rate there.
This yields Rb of 241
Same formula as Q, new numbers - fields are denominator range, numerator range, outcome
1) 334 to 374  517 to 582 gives 1.24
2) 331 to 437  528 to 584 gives 1.20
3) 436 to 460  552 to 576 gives 1.11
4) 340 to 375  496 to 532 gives 1.19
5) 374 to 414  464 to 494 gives 1.08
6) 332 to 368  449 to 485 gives 1.15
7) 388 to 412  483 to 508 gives 1.07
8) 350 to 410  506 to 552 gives 1.18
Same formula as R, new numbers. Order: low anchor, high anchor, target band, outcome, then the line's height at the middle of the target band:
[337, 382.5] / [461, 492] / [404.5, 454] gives -0.8 deg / 211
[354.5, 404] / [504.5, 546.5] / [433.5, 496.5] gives 0.6 deg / 224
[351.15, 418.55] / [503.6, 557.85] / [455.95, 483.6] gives 0.2 deg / 224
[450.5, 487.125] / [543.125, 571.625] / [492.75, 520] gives 0.5 deg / 232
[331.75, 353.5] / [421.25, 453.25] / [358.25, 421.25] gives -0.2 deg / 205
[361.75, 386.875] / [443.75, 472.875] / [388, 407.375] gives -0.4 deg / 207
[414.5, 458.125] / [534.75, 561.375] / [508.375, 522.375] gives 0.0 deg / 236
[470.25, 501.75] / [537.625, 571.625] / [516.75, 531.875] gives -0.4 deg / 235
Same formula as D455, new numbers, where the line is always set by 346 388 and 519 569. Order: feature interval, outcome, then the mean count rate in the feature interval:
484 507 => 0.7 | 223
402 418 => -0.1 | 209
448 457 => -0.2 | 224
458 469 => -0.1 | 224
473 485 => 0.3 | 220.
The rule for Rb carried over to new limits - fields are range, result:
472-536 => 229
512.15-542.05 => 239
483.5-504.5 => 221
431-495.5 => 221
